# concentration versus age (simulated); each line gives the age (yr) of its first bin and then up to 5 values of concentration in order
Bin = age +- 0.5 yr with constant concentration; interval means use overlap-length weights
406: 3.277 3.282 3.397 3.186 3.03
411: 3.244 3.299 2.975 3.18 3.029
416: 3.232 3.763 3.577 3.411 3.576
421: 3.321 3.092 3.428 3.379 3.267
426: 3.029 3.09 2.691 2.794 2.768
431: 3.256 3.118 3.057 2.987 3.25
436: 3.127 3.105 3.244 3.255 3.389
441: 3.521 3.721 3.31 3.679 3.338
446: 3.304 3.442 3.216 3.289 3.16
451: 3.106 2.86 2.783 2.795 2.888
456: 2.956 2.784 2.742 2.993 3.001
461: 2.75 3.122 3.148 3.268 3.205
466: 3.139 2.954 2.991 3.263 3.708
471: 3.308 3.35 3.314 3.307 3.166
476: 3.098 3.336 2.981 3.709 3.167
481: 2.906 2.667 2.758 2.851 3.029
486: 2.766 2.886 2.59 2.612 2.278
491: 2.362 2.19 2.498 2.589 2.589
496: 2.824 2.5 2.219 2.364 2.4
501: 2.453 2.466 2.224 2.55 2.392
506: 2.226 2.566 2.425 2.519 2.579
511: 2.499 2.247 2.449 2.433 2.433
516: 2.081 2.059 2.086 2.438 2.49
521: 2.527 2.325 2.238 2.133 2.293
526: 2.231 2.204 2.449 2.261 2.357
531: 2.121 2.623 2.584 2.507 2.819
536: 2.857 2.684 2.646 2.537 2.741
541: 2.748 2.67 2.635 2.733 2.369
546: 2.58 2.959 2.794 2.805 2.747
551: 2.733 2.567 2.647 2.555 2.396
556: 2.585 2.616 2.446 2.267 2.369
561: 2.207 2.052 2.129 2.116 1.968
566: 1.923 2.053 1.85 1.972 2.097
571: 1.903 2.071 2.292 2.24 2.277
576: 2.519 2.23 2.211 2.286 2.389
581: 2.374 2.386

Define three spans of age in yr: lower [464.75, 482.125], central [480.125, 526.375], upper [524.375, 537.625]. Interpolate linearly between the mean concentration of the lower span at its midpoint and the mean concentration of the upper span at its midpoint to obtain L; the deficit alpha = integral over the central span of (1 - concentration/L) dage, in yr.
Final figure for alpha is 5.8 yr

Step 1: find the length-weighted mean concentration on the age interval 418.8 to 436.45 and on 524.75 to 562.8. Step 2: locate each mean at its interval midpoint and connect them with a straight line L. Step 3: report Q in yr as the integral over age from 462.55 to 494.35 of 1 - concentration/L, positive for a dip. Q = -1.1 yr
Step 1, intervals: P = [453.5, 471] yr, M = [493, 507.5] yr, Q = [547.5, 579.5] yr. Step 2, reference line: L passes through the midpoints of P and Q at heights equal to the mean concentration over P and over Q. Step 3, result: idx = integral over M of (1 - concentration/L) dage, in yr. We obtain 1.65 yr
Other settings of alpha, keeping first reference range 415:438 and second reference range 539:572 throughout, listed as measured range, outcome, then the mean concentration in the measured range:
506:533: 2.85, 2.35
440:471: -1.40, 3.15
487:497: 0.98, 2.52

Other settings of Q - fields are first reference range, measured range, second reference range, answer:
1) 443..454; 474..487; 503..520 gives -1.2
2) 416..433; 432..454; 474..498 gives -1.0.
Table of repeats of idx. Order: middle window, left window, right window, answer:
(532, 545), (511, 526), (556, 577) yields -2.4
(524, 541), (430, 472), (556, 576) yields -0.3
